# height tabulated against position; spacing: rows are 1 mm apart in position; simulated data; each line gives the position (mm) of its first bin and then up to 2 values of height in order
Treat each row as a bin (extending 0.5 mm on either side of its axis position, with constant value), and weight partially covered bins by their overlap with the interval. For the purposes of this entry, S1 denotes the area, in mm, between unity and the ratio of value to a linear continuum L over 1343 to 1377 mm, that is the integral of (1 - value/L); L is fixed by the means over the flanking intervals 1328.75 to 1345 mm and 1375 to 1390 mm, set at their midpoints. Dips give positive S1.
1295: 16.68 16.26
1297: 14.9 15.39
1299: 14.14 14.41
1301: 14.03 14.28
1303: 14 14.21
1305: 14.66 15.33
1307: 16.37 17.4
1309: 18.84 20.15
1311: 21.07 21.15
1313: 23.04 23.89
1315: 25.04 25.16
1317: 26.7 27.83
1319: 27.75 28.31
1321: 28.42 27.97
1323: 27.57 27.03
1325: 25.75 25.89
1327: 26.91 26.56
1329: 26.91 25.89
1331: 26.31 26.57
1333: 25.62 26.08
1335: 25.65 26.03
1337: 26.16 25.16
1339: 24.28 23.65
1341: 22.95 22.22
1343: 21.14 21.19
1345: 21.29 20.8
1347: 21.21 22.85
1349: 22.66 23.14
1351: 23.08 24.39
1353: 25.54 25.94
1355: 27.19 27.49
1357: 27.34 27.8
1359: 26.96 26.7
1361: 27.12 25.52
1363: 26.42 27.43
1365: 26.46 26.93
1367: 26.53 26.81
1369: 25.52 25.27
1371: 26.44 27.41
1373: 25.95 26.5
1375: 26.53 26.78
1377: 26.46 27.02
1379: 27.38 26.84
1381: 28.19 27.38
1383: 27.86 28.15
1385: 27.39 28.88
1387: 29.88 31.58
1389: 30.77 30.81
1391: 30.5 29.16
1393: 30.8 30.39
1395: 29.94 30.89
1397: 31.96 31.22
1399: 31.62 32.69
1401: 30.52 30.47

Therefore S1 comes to 1.4 mm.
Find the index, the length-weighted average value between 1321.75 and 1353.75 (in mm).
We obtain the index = 24.6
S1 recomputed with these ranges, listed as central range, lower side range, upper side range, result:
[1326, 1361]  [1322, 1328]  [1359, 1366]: 2.41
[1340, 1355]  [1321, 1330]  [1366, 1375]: 2.08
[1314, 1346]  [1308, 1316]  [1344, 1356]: -4.13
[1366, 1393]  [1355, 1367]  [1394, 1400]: 1.23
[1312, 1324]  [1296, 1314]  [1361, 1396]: -4.77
